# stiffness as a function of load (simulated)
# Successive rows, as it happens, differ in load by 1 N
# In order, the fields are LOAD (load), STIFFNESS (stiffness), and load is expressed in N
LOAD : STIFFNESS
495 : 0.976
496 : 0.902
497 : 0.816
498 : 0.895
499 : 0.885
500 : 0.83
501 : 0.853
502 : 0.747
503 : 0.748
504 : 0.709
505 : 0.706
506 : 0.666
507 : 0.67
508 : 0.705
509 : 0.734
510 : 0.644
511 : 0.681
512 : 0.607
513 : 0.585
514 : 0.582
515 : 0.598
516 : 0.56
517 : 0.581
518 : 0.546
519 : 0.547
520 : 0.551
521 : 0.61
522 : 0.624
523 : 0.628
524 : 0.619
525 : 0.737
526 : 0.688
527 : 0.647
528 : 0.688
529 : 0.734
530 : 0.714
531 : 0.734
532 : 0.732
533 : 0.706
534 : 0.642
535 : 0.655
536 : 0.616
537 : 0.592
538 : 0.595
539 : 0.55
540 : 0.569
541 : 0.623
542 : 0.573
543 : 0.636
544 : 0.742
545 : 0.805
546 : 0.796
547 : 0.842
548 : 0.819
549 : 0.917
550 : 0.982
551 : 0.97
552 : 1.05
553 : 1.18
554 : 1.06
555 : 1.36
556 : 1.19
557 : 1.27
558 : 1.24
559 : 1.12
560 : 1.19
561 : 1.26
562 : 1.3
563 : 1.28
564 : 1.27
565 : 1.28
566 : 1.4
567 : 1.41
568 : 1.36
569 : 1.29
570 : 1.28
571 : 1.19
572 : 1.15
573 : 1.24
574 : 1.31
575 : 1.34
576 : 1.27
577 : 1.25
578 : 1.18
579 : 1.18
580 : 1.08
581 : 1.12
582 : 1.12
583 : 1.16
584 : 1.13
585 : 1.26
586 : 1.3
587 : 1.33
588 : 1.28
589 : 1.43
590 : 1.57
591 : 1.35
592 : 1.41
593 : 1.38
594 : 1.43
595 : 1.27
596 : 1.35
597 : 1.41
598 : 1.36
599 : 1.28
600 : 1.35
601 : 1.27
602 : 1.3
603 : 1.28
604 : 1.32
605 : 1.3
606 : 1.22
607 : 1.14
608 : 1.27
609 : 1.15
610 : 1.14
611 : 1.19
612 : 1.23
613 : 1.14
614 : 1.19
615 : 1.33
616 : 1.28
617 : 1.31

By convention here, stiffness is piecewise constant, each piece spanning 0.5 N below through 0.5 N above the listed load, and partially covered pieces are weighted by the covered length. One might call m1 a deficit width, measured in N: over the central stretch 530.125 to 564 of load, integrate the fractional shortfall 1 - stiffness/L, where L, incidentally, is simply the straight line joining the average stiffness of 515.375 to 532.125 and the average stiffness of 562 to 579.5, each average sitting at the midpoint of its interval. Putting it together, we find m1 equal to 2.5 N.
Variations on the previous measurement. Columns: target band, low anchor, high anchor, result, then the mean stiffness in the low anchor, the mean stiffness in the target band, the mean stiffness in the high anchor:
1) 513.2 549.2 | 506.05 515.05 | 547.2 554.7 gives 7.3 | 0.649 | 0.658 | 1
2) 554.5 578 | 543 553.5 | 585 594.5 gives -3.6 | 0.897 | 1.27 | 1.38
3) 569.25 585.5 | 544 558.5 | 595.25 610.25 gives -0.8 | 1.02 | 1.21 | 1.28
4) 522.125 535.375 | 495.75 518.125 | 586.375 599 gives 2.9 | 0.707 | 0.685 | 1.38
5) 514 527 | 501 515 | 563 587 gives 2.9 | 0.679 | 0.608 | 1.24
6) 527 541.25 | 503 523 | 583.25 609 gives 2.6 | 0.63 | 0.654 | 1.31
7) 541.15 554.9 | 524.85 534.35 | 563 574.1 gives 1.5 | 0.702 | 0.882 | 1.29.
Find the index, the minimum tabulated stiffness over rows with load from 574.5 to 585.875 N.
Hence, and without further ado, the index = 1.08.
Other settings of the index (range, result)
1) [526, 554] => 0.55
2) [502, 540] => 0.546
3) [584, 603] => 1.13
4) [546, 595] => 0.796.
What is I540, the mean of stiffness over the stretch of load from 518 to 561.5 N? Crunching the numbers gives 0.806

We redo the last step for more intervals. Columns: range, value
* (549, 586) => 1.21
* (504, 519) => 0.633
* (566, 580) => 1.26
